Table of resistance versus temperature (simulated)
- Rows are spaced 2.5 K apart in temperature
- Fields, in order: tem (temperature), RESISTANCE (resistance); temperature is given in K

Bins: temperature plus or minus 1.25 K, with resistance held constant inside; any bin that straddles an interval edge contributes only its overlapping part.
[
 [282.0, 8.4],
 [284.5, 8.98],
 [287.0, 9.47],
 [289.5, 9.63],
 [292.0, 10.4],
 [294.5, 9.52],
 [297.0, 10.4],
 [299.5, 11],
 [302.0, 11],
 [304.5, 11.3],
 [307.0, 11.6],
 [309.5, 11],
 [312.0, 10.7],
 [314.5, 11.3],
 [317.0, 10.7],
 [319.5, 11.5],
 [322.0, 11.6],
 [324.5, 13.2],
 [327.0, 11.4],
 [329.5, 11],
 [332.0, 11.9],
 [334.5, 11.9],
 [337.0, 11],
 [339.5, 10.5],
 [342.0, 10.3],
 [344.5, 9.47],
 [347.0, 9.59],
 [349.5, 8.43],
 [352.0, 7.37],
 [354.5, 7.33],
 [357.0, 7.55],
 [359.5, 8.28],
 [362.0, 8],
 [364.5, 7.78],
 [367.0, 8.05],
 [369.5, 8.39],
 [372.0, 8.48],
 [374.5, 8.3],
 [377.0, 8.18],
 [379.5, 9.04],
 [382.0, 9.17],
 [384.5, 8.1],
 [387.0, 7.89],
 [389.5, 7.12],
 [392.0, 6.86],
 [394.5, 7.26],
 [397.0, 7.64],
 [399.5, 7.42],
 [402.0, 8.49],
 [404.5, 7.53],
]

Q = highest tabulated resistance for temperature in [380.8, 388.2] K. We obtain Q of 9.17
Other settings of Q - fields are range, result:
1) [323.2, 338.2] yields 13.2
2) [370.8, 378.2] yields 8.48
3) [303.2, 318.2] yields 11.6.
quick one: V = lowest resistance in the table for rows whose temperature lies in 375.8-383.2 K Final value 8.18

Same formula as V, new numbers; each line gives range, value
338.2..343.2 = 10.3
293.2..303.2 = 9.52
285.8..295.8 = 9.47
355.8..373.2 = 7.55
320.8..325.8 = 11.6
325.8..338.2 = 11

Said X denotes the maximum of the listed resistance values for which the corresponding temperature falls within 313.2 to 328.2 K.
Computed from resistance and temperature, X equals 13.2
